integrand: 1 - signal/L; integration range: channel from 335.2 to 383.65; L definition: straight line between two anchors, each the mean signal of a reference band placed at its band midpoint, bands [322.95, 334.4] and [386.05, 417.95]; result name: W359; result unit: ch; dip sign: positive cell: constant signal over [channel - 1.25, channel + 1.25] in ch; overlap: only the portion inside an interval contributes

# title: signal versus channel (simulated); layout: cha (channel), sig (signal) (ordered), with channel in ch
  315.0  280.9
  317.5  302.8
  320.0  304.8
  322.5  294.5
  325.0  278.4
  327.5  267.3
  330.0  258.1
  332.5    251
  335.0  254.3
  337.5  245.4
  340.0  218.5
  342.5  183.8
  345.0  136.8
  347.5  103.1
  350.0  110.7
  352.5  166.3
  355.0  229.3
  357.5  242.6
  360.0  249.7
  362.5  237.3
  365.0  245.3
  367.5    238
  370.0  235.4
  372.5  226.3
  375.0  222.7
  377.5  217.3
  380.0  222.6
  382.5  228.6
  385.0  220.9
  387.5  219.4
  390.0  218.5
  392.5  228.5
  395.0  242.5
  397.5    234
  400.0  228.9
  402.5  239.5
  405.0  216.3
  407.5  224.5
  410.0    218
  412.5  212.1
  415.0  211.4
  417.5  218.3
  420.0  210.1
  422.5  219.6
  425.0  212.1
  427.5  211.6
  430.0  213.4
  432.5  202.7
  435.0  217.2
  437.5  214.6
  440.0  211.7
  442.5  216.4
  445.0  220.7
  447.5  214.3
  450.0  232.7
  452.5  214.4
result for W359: 7.4 ch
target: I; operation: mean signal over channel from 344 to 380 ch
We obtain 205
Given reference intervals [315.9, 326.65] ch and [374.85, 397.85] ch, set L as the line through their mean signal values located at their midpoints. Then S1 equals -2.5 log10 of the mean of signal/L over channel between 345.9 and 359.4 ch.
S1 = 0.44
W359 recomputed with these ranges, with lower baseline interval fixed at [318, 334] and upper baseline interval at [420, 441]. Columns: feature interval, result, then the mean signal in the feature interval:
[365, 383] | 1.4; 228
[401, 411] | 0.1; 225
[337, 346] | 2.5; 194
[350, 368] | 2.4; 221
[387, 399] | 0.3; 229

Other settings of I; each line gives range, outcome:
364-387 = 228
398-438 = 217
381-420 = 224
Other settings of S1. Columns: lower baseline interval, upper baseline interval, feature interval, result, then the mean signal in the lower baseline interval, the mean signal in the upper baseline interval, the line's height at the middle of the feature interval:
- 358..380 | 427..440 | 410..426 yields 0.01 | 234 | 212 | 217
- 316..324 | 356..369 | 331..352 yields 0.40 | 299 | 242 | 270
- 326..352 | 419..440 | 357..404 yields -0.12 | 203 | 213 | 207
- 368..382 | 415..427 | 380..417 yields -0.02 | 226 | 214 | 220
